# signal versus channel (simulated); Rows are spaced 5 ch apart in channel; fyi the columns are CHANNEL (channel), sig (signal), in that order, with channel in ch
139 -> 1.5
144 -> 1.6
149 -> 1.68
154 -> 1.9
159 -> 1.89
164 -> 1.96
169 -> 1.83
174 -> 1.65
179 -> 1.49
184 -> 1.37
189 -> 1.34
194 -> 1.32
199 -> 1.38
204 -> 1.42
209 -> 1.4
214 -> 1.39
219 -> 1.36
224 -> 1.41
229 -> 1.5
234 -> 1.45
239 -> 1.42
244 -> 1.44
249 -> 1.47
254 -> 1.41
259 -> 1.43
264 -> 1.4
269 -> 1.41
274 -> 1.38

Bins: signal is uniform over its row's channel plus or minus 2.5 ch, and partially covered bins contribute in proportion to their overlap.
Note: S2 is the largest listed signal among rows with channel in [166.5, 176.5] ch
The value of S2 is 1.83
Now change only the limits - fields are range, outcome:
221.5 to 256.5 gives 1.5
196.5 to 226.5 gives 1.42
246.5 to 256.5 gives 1.47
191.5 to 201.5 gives 1.38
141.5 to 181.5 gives 1.96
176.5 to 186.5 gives 1.49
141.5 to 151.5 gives 1.68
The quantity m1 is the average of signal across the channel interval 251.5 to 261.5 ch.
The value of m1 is 1.42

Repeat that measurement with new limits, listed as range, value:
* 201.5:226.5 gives 1.4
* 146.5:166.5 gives 1.86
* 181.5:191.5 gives 1.35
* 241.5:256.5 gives 1.44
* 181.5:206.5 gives 1.37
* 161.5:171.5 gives 1.9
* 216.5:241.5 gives 1.43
